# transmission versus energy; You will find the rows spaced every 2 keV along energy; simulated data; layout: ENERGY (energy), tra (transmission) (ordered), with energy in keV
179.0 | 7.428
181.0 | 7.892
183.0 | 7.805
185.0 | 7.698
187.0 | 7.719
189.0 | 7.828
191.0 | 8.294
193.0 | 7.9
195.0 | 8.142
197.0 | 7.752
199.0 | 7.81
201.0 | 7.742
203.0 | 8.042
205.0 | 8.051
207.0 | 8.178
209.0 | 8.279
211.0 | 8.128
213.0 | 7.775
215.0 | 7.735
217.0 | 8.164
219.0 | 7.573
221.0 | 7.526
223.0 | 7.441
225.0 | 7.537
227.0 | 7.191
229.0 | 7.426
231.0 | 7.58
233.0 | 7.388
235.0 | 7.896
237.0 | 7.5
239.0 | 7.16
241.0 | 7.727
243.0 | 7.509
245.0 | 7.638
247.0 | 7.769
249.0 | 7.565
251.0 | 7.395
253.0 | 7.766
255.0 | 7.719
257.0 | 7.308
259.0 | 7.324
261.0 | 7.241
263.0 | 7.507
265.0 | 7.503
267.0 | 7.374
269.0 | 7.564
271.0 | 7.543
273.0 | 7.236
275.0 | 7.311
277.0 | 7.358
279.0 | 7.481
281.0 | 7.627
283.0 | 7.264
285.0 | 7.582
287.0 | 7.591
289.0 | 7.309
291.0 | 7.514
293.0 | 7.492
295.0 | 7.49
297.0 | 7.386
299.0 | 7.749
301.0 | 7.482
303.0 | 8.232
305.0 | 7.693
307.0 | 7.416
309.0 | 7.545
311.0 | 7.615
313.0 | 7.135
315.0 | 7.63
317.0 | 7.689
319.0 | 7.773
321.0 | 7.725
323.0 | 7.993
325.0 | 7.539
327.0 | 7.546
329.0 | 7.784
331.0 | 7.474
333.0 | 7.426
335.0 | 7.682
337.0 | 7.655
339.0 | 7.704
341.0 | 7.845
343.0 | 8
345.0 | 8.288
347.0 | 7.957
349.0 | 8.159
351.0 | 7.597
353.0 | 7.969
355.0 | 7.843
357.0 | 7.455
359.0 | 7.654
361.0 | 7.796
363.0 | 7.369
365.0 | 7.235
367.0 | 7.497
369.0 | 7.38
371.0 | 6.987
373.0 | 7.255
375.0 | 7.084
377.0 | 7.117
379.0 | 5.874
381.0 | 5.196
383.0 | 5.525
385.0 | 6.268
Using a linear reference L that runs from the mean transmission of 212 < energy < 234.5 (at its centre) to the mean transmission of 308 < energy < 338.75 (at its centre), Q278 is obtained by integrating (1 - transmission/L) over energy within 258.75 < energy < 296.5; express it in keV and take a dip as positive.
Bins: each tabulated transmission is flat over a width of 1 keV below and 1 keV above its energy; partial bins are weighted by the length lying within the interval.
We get 0.8 keV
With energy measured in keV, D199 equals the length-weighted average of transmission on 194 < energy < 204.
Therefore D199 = 7.9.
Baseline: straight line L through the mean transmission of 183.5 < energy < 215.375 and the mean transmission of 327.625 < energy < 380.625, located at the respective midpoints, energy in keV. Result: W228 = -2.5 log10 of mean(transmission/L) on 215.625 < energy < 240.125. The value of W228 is 0.05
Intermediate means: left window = 7.94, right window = 7.51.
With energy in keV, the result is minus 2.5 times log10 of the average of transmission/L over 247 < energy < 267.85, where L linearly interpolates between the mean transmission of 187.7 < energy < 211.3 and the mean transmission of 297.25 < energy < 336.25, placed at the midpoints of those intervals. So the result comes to 0.05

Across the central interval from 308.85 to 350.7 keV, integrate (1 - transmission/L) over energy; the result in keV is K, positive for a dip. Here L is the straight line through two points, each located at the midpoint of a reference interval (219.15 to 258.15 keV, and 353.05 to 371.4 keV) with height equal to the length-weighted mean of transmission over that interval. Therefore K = -1.2 keV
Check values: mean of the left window 7.53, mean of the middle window 7.72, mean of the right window 7.51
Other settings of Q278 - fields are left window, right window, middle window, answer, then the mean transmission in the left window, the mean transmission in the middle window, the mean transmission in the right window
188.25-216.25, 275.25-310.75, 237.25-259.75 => 0.6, 7.98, 7.54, 7.54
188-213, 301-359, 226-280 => 2.8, 8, 7.48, 7.72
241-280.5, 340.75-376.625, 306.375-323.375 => -0.1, 7.49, 7.6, 7.62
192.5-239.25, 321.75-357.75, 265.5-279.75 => 0.6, 7.75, 7.41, 7.77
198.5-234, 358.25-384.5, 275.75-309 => -0.9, 7.75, 7.54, 6.9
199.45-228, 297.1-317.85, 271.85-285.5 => 0.5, 7.81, 7.4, 7.61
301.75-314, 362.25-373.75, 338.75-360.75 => -1.4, 7.6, 7.86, 7.29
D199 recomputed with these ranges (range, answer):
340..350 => 8.05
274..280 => 7.38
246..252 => 7.58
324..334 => 7.55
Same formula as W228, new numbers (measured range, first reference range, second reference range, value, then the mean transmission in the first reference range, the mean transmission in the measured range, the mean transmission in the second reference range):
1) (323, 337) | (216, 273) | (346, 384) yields -0.05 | 7.52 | 7.61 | 7.21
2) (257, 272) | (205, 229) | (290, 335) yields 0.04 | 7.77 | 7.43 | 7.61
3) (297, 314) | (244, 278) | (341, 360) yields 0.01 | 7.48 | 7.6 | 7.88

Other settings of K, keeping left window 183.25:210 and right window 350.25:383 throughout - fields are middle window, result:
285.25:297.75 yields 0.1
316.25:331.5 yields -0.7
